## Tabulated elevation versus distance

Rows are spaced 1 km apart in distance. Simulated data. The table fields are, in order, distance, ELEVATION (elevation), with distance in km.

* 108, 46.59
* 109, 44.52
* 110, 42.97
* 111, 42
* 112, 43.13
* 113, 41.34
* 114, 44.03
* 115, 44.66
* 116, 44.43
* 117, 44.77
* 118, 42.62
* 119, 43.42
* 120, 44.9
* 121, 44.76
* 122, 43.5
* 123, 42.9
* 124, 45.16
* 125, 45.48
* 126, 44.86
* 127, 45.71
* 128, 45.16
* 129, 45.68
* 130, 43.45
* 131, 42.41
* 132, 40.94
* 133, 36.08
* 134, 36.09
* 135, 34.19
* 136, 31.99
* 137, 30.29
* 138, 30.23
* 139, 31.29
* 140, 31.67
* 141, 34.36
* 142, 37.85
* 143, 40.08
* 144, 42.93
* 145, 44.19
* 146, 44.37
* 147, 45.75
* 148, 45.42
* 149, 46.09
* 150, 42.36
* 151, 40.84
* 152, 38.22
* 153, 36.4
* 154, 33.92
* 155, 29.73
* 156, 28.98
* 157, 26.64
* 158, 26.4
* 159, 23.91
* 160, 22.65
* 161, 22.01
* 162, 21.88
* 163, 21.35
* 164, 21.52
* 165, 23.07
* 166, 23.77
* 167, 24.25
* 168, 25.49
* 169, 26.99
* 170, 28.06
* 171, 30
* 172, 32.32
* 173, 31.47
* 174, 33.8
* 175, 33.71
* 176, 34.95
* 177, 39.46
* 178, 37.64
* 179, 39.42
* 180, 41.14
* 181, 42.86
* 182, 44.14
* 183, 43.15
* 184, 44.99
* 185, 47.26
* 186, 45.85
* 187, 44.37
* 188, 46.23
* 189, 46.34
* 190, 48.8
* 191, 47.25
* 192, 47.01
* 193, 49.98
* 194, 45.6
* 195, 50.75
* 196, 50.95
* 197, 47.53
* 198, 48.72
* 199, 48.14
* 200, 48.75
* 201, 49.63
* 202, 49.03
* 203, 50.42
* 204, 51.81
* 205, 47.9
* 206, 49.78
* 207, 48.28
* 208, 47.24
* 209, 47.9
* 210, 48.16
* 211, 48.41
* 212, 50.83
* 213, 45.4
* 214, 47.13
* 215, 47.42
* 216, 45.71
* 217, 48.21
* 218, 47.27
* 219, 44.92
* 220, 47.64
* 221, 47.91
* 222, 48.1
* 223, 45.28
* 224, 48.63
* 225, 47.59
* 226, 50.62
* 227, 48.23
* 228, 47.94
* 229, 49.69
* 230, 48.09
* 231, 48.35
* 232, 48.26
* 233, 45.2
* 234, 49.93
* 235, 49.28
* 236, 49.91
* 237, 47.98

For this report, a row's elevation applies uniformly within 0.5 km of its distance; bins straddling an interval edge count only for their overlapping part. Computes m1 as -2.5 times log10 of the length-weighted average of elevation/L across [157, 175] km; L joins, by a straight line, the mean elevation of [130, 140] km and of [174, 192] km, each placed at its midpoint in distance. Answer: 0.47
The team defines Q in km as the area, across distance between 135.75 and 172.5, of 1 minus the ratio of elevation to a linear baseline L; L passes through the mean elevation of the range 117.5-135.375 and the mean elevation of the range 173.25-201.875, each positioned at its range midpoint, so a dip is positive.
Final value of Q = 9.6 km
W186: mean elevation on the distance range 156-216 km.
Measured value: 40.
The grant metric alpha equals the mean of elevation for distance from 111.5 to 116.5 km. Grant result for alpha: 43.5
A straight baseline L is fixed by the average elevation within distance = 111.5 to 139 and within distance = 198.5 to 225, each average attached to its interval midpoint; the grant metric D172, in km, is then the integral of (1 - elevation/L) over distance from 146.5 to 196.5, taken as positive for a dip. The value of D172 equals 9.5 km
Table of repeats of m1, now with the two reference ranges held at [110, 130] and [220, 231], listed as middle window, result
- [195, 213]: -0.04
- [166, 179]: 0.41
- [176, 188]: 0.10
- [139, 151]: 0.10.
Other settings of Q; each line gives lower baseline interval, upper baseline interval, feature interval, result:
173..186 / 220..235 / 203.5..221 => -0.9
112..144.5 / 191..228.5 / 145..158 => 1.4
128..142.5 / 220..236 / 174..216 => -1.8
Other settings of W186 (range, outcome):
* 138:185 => 34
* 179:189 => 44.3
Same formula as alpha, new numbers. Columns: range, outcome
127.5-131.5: 44.2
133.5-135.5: 35.1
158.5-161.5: 22.9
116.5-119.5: 43.6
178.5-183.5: 42.1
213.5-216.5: 46.8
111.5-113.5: 42.2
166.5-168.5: 24.9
